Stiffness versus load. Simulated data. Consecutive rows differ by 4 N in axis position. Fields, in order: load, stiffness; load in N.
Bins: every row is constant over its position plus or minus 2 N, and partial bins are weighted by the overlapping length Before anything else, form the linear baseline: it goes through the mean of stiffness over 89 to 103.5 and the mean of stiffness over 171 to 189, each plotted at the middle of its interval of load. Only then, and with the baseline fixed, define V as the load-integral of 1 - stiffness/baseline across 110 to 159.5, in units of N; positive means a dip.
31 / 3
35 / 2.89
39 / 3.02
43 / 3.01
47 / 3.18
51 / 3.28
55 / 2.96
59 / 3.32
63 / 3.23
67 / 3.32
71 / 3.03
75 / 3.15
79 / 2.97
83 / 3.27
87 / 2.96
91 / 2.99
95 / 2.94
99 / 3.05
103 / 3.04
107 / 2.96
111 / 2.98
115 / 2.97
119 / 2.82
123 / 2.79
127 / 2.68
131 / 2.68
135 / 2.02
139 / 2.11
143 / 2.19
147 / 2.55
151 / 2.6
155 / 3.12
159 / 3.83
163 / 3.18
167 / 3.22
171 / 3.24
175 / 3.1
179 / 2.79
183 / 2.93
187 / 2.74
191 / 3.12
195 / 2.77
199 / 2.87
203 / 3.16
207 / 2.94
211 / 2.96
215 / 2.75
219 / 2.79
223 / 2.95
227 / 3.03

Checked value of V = 4.8 N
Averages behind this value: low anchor 3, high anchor 2.93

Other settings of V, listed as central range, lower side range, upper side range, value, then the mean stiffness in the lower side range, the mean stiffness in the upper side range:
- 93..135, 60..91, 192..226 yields 3.0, 3.13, 2.91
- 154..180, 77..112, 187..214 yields -2.3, 3.02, 2.94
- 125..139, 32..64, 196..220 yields 2.8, 3.1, 2.91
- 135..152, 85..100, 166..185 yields 4.0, 2.98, 3.05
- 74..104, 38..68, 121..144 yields -2.3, 3.16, 2.42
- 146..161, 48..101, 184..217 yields -0.3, 3.11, 2.91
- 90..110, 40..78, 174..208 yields 0.6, 3.16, 2.93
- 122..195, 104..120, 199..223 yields 2.7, 2.95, 2.92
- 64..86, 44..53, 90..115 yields -0.3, 3.21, 2.99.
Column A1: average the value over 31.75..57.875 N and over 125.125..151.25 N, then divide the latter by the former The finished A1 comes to 0.78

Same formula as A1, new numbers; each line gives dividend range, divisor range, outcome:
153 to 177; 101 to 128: 1.13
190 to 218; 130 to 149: 1.28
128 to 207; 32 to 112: 0.93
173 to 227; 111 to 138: 1.10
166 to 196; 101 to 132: 1.04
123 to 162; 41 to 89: 0.85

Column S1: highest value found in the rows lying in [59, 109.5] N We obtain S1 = 3.32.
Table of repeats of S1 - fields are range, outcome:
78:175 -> 3.83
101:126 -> 3.04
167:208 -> 3.24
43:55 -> 3.28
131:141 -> 2.68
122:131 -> 2.79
